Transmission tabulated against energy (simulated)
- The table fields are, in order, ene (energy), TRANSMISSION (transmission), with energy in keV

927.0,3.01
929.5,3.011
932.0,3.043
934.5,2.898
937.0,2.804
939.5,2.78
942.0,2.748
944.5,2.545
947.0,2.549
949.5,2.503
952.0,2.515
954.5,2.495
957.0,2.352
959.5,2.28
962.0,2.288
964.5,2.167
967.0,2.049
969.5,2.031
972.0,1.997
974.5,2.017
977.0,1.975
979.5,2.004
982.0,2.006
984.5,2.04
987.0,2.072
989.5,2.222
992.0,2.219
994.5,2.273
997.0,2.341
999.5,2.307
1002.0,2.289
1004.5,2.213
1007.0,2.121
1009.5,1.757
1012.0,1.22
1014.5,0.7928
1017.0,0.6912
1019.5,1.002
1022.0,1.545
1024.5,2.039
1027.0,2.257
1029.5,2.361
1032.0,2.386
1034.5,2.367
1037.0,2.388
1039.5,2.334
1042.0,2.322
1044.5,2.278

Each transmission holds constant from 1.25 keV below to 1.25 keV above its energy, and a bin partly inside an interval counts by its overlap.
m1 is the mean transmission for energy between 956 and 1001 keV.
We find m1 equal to 2.15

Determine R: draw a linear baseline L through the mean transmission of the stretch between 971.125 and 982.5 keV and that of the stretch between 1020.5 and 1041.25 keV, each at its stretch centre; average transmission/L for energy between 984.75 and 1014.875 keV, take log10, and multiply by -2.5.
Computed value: 0.030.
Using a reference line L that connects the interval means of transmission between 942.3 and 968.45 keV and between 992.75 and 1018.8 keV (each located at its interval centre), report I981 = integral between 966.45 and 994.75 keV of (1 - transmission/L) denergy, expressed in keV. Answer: 0.2 keV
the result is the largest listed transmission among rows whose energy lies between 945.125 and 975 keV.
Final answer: 2.549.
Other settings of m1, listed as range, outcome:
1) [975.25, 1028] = 1.88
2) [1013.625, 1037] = 1.77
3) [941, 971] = 2.37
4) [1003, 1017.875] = 1.5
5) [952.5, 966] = 2.32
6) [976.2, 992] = 2.07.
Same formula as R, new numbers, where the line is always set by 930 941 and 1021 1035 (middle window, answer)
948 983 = 0.21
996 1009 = 0.06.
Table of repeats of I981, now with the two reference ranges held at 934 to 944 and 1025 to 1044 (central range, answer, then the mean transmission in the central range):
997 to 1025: 9.08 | 1.65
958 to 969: 1.97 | 2.19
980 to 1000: 2.87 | 2.17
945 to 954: 0.69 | 2.52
